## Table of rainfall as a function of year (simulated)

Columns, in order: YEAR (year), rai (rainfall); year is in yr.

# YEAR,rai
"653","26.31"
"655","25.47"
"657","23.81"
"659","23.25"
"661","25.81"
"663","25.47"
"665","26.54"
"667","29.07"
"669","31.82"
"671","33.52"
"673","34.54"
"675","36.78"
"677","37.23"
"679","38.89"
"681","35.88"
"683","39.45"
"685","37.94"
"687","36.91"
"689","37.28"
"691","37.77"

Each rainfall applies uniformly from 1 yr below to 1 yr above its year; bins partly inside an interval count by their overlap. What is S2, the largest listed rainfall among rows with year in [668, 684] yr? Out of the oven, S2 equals 39.45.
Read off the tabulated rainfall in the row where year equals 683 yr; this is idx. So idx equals 39.45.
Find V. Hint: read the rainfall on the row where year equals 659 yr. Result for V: 23.25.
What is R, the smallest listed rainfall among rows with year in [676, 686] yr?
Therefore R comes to 35.88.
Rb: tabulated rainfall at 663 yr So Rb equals 25.47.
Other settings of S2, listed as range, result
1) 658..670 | 31.82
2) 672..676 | 36.78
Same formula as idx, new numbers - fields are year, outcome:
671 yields 33.52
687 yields 36.91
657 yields 23.81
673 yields 34.54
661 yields 25.81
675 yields 36.78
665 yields 26.54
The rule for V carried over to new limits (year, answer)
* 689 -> 37.28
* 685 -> 37.94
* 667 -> 29.07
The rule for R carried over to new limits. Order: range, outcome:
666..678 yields 29.07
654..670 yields 23.25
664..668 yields 26.54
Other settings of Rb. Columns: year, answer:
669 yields 31.82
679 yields 38.89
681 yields 35.88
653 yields 26.31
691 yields 37.77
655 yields 25.47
